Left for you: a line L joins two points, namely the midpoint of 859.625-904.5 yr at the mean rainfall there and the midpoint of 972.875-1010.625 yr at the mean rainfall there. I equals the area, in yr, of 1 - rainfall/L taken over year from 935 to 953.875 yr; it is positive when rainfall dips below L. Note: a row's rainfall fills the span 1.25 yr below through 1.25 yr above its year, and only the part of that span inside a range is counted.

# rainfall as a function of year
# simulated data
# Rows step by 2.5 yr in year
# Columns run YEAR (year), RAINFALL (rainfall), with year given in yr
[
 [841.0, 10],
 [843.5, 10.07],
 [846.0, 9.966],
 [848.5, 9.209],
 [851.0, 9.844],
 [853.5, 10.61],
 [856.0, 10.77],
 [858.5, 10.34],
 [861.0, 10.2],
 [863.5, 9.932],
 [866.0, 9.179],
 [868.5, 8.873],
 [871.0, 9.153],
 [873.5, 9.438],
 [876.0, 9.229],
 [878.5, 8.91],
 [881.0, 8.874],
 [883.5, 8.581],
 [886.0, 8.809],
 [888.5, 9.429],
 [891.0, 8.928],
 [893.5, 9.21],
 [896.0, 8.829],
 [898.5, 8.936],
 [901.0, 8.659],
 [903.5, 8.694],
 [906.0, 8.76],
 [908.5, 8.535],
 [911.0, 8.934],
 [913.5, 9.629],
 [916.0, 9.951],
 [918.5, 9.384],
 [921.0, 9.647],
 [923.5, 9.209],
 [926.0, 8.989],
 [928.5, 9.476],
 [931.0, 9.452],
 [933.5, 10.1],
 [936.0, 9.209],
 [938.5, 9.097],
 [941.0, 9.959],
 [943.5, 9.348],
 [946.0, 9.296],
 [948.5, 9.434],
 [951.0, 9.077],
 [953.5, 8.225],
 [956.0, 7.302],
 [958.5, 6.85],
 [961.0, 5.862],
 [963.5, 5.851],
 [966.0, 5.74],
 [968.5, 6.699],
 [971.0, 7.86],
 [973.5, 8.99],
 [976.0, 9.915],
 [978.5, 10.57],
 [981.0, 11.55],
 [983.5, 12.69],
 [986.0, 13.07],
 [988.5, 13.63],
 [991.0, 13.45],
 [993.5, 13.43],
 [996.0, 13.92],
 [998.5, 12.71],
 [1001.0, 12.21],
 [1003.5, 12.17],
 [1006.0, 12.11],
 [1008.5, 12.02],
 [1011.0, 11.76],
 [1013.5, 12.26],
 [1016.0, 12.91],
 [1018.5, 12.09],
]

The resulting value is 2.8 yr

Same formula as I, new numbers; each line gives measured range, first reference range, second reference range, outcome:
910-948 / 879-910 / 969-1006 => 1.8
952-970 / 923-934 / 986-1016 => 6.9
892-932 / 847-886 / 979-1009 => 5.7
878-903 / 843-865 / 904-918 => 1.5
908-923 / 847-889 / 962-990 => 0.3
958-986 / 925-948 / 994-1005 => 6.8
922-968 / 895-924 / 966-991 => 6.2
